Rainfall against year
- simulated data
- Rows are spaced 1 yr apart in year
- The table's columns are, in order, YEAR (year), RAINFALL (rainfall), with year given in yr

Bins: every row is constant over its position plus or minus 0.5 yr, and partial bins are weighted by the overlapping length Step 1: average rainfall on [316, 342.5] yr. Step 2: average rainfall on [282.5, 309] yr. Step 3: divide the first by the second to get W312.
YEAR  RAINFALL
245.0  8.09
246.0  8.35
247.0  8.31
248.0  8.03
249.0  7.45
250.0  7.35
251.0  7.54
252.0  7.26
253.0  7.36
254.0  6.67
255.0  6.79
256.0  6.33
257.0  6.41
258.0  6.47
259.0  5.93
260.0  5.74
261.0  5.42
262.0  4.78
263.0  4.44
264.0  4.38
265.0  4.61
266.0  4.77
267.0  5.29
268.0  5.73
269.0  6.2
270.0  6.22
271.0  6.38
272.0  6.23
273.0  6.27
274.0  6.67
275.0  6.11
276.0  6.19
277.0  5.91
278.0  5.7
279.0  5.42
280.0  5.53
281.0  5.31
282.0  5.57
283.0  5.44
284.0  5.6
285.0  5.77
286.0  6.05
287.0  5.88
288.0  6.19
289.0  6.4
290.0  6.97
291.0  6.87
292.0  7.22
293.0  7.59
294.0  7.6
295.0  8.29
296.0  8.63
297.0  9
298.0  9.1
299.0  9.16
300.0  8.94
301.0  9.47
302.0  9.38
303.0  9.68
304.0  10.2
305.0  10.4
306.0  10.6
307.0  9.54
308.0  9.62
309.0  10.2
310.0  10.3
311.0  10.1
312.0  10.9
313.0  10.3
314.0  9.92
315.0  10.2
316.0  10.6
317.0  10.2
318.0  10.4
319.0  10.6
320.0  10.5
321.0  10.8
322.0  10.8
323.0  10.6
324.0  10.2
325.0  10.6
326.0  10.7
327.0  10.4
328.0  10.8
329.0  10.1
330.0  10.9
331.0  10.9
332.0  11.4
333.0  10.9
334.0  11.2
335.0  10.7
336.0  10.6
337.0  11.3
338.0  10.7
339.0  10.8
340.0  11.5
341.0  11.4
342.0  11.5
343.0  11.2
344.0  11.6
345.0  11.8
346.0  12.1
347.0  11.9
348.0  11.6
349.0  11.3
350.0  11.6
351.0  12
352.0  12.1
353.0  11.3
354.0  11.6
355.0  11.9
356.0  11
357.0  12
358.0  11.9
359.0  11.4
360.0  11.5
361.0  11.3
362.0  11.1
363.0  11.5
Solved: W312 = 1.3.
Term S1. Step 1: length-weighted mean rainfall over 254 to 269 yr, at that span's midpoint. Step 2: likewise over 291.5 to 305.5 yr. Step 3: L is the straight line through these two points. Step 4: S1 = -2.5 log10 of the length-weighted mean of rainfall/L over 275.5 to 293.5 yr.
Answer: 0.25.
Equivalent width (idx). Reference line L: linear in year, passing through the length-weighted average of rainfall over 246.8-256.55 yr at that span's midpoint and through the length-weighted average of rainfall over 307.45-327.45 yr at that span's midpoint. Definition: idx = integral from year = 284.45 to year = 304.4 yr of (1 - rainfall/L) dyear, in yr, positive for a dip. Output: 3.1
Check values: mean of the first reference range 7.27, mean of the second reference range 10.4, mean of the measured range 7.9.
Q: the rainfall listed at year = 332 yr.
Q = 11.4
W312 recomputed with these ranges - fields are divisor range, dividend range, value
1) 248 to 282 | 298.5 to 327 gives 1.68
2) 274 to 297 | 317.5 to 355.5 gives 1.73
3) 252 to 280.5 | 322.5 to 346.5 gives 1.87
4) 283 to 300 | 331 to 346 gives 1.54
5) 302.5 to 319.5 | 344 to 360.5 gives 1.14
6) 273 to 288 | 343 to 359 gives 2.01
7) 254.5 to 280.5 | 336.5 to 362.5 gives 2.00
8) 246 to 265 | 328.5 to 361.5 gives 1.75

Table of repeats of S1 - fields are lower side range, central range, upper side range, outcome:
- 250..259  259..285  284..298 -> 0.237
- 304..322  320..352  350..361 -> -0.006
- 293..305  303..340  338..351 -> -0.030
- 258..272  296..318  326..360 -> -0.151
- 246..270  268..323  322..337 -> 0.076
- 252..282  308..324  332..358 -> -0.115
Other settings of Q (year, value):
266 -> 4.77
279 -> 5.42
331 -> 10.9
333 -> 10.9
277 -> 5.91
